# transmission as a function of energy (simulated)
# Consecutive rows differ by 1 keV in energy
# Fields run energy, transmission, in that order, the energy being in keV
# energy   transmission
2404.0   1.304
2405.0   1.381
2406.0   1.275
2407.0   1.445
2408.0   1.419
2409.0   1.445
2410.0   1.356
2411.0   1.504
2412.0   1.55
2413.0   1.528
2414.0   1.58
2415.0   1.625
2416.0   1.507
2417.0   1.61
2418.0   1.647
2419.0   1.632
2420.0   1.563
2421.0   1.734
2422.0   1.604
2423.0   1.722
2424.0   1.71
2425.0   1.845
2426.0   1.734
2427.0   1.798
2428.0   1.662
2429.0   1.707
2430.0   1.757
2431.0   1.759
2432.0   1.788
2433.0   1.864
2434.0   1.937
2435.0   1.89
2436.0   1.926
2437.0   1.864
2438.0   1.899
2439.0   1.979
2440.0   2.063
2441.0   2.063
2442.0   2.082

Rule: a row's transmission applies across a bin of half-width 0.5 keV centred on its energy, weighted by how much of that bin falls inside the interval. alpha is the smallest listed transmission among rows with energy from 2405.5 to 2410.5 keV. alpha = 1.275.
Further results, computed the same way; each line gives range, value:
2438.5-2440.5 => 1.979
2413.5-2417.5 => 1.507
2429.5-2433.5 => 1.757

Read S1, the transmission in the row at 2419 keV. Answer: 1.632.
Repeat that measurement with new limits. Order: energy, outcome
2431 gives 1.759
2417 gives 1.61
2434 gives 1.937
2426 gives 1.734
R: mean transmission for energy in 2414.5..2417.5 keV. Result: 1.58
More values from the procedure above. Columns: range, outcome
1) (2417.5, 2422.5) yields 1.64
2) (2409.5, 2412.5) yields 1.47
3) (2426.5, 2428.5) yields 1.73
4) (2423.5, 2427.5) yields 1.77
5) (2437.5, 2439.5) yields 1.94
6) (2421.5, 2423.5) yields 1.66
